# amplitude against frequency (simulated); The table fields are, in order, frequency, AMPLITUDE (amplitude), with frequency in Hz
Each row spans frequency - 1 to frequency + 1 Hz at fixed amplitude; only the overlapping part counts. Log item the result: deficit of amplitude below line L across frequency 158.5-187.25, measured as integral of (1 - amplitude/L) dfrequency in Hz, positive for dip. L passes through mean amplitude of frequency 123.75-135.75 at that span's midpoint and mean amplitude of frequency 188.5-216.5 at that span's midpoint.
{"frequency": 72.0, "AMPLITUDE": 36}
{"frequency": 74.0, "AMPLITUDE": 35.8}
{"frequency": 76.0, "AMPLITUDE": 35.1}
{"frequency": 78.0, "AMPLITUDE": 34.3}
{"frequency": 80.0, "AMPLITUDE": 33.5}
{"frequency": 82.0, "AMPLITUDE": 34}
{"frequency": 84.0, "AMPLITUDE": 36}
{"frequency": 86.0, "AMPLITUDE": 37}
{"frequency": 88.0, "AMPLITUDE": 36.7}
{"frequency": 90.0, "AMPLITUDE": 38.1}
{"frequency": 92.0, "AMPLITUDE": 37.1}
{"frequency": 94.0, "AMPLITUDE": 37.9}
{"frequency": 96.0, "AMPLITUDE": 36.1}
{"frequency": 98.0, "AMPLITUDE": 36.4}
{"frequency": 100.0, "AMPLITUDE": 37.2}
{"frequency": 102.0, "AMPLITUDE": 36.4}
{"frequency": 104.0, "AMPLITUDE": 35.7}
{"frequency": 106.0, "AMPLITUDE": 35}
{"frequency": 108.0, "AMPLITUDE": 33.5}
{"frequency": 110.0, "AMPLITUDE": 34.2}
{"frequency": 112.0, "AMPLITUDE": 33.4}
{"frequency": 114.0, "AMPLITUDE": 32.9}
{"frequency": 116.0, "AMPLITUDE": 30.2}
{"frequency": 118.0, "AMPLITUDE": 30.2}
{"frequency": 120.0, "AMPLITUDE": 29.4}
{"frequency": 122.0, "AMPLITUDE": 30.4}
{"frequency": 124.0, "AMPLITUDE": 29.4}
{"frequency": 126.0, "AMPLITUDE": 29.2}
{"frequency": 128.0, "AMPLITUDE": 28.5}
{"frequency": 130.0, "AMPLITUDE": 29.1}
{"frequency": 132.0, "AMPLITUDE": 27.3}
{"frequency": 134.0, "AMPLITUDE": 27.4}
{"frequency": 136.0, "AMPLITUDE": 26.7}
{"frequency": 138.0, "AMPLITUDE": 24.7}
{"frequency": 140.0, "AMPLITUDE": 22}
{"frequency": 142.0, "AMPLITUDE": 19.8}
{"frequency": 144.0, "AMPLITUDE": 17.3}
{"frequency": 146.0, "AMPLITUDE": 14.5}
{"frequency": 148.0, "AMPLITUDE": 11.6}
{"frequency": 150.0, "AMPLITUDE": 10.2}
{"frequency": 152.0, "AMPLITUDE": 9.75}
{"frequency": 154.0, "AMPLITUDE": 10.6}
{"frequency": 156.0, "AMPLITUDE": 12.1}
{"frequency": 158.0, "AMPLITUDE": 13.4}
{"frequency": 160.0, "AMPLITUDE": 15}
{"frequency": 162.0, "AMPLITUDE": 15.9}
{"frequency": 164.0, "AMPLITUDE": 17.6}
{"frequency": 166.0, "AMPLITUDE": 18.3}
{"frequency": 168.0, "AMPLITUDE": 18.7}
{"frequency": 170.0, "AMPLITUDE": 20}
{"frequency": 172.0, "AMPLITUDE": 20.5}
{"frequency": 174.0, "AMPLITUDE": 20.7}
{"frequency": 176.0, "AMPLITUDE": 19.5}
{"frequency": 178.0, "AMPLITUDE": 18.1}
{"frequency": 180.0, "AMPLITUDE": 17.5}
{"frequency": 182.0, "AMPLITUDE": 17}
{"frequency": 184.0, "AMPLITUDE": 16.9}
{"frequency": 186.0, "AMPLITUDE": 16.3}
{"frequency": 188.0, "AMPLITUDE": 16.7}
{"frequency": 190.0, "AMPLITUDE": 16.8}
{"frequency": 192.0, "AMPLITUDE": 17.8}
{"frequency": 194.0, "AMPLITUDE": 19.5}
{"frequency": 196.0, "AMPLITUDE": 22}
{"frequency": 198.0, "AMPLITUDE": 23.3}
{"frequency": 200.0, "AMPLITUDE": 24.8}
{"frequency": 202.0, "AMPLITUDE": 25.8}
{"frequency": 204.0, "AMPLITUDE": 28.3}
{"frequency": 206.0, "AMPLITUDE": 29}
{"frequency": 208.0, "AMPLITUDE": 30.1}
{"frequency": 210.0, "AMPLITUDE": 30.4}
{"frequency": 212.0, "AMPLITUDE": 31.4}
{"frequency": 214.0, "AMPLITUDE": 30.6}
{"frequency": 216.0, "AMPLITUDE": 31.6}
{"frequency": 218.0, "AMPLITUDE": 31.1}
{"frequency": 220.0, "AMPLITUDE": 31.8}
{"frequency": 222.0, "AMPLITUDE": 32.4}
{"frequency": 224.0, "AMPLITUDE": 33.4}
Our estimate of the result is 9.4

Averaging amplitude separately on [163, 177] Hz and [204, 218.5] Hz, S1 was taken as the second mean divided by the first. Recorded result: 1.57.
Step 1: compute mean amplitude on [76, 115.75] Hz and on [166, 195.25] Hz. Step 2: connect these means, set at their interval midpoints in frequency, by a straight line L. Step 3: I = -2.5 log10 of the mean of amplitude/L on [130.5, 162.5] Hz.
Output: 0.41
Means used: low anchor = 35.4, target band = 17.6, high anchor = 18.3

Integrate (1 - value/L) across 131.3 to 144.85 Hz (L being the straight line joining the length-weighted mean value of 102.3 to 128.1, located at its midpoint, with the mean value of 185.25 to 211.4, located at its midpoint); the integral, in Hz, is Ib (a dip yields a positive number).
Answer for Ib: 2.8 Hz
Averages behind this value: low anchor 31.9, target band 23.6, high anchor 23.3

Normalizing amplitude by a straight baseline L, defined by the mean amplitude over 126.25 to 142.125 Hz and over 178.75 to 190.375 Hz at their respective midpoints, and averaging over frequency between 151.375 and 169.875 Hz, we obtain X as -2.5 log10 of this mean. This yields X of 0.37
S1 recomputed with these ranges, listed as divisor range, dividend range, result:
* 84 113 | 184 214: 0.66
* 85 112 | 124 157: 0.56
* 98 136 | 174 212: 0.69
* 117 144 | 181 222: 0.92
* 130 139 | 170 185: 0.70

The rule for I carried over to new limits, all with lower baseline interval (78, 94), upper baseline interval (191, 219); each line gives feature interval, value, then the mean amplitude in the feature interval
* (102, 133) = 0.08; 31.4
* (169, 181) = 0.44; 19.4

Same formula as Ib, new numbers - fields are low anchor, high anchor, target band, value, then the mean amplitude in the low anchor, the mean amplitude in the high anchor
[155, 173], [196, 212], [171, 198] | 4.2 Hz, 16.8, 27.3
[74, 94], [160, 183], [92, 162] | 4.9 Hz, 35.9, 18.4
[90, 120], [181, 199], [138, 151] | 5.1 Hz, 34.7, 18.5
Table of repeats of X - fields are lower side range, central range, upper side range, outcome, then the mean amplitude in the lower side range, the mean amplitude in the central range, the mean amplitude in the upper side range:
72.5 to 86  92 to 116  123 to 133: -0.11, 35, 35.2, 28.7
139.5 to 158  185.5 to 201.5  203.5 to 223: 0.28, 14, 19.9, 30.7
